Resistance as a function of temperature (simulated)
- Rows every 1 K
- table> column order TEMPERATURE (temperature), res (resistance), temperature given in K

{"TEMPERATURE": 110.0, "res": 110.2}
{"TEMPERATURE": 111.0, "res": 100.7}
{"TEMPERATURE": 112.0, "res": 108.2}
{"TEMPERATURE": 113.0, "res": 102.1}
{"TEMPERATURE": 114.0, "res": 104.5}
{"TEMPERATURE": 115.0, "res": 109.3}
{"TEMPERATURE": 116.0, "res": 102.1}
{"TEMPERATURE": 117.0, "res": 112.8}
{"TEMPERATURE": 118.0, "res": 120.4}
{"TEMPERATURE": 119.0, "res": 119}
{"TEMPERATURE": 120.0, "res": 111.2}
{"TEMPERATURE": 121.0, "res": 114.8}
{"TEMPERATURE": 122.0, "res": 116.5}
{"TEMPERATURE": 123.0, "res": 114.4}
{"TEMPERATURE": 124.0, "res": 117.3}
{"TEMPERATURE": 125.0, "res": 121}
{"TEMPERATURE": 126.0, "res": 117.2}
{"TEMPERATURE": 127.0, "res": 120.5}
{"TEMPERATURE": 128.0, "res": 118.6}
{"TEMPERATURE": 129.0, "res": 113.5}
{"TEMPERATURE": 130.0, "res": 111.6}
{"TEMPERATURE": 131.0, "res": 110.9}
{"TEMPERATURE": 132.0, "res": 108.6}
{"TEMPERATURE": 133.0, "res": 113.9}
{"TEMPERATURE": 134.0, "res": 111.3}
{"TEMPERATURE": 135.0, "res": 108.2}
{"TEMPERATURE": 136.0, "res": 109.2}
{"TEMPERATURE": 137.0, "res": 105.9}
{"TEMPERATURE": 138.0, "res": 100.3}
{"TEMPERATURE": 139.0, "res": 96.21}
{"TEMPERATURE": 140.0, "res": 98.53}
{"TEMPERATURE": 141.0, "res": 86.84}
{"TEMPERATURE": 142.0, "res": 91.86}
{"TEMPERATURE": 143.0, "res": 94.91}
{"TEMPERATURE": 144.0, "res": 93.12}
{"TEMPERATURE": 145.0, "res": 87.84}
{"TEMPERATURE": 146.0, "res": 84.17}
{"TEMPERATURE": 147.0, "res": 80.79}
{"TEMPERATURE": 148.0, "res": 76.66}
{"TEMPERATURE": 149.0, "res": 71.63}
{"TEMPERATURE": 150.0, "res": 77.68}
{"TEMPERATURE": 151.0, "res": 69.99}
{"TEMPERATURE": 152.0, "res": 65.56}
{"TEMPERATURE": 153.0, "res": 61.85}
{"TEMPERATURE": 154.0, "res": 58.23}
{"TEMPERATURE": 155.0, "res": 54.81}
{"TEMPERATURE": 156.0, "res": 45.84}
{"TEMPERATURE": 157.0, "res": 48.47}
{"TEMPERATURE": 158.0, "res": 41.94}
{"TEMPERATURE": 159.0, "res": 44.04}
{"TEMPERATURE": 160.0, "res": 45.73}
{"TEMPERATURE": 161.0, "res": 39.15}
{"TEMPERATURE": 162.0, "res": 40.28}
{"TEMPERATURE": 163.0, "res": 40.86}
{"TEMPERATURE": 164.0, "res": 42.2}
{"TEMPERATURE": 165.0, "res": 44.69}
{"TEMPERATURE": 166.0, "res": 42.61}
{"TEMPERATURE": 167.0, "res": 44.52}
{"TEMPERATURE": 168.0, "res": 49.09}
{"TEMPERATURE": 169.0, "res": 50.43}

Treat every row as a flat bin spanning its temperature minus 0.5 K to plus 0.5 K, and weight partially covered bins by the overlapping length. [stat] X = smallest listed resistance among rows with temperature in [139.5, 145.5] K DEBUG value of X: 86.84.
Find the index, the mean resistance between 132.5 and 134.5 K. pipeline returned 113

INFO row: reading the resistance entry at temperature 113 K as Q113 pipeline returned 102.1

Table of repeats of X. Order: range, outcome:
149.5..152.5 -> 65.56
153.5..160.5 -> 41.94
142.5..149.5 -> 71.63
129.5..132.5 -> 108.6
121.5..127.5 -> 114.4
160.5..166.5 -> 39.15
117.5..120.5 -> 111.2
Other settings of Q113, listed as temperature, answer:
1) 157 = 48.47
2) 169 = 50.43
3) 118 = 120.4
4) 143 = 94.91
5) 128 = 118.6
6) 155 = 54.81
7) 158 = 41.94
